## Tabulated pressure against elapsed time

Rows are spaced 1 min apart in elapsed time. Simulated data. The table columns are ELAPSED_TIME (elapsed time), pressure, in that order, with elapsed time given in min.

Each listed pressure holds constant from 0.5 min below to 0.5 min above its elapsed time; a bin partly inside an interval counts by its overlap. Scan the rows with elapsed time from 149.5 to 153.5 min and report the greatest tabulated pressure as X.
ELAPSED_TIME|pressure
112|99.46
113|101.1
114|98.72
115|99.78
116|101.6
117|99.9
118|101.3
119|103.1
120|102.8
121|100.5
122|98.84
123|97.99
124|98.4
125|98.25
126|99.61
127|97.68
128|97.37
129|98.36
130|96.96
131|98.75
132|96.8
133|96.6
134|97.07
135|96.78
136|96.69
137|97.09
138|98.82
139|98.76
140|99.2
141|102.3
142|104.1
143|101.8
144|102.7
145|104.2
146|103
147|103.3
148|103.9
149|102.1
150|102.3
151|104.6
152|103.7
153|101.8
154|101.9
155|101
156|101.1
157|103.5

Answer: 104.6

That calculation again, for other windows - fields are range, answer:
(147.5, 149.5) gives 103.9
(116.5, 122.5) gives 103.1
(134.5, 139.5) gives 98.82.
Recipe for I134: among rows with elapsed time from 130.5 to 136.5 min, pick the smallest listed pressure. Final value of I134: 96.6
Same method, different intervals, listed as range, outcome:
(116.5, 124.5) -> 97.99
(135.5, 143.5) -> 96.69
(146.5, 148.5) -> 103.3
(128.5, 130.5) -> 96.96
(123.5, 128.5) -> 97.37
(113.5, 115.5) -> 98.72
